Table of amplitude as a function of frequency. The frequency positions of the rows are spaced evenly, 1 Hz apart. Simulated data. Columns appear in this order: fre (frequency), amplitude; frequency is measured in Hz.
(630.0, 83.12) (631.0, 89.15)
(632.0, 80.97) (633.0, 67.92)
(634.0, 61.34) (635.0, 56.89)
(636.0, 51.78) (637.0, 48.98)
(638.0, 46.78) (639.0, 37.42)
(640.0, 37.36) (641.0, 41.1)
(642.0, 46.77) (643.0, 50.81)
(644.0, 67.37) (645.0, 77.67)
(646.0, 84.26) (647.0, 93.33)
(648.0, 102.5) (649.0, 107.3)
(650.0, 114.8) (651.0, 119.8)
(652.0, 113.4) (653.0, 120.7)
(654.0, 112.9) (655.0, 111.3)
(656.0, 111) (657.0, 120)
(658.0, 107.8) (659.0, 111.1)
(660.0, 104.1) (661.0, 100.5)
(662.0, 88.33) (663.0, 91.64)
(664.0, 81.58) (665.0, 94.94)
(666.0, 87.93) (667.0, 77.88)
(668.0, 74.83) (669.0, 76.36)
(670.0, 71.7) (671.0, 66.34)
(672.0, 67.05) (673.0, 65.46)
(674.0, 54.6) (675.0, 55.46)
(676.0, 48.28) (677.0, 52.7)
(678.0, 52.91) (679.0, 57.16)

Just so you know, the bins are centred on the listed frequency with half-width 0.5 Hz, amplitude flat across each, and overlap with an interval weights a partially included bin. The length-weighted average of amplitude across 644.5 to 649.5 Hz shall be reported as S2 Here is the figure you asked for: 93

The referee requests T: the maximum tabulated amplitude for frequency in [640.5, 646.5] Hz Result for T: 84.26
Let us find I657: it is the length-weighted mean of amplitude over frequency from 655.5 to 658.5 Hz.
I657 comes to 113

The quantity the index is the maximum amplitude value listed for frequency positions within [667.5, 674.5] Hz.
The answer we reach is 76.36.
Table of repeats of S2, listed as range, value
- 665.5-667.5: 82.9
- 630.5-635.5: 71.3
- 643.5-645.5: 72.5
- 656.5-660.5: 111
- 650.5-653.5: 118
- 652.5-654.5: 117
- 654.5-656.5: 111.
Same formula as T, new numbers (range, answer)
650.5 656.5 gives 120.7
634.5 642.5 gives 56.89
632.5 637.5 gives 67.92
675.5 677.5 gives 52.7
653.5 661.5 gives 120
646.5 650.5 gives 114.8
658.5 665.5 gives 111.1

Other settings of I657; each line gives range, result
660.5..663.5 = 93.5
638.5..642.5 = 40.7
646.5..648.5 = 97.9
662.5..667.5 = 86.8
